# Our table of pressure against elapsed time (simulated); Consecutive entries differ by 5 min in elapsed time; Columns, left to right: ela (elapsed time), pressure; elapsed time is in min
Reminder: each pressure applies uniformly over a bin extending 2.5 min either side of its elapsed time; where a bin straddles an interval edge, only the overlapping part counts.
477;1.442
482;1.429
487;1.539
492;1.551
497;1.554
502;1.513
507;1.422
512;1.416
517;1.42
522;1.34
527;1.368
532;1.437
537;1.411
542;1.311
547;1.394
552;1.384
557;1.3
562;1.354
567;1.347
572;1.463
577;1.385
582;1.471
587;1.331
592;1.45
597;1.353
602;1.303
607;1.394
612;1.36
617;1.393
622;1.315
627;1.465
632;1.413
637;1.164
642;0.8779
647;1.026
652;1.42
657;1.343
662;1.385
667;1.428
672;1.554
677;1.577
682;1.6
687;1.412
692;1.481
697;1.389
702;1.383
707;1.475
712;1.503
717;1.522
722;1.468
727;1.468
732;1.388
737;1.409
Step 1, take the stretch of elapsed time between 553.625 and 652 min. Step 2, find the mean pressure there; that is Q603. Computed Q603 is 1.33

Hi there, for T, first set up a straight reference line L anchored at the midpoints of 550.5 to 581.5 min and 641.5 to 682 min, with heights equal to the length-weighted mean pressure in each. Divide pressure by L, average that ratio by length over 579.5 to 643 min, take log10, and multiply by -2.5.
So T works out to 0.03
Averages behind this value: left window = 1.38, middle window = 1.34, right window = 1.37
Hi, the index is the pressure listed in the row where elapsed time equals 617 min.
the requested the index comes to 1.393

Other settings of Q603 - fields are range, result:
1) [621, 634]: 1.41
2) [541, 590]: 1.38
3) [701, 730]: 1.47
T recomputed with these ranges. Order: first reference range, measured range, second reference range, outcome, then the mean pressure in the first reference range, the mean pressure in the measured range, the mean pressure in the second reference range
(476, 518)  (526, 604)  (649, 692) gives 0.07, 1.48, 1.38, 1.46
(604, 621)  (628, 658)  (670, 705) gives 0.17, 1.37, 1.21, 1.48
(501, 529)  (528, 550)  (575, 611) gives 0.01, 1.41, 1.39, 1.38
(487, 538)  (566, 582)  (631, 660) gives -0.06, 1.45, 1.41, 1.2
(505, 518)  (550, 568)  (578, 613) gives 0.04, 1.42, 1.35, 1.38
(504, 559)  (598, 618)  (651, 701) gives 0.05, 1.38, 1.36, 1.46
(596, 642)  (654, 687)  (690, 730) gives -0.05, 1.33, 1.47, 1.46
